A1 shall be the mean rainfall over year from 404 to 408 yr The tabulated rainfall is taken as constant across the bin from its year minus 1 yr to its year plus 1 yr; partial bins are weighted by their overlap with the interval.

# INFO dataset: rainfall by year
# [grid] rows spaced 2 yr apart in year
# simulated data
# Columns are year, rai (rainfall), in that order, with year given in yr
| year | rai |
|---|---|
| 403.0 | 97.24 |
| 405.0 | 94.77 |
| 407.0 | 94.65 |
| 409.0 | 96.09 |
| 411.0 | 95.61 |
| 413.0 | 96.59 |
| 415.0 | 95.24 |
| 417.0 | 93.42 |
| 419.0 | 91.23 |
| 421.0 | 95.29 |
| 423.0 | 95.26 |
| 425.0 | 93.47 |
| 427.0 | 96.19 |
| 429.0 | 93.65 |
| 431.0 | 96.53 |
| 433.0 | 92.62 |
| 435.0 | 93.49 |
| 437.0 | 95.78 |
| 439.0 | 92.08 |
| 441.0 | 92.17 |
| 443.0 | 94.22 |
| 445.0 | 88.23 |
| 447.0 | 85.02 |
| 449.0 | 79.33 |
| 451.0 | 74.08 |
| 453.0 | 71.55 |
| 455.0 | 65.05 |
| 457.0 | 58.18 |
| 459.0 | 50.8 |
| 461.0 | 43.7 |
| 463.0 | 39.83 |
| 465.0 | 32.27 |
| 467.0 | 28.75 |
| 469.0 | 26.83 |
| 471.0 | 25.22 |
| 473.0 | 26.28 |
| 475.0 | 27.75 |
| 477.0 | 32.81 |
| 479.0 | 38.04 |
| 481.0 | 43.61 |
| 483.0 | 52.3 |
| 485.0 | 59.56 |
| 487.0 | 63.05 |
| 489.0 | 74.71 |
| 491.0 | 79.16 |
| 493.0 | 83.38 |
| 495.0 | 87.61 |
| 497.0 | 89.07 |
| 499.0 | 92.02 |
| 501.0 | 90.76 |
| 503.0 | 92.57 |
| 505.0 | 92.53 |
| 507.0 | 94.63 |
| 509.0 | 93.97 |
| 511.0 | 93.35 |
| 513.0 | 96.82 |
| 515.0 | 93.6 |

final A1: 94.7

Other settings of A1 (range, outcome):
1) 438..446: 91.7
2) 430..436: 94.2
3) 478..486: 48.4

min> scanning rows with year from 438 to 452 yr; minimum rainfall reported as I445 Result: 74.08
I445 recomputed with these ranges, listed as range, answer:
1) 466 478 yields 25.22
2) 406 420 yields 91.23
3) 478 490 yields 38.04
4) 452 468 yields 28.75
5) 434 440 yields 92.08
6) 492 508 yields 83.38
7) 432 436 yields 92.62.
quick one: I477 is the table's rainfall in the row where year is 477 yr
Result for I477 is 32.81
